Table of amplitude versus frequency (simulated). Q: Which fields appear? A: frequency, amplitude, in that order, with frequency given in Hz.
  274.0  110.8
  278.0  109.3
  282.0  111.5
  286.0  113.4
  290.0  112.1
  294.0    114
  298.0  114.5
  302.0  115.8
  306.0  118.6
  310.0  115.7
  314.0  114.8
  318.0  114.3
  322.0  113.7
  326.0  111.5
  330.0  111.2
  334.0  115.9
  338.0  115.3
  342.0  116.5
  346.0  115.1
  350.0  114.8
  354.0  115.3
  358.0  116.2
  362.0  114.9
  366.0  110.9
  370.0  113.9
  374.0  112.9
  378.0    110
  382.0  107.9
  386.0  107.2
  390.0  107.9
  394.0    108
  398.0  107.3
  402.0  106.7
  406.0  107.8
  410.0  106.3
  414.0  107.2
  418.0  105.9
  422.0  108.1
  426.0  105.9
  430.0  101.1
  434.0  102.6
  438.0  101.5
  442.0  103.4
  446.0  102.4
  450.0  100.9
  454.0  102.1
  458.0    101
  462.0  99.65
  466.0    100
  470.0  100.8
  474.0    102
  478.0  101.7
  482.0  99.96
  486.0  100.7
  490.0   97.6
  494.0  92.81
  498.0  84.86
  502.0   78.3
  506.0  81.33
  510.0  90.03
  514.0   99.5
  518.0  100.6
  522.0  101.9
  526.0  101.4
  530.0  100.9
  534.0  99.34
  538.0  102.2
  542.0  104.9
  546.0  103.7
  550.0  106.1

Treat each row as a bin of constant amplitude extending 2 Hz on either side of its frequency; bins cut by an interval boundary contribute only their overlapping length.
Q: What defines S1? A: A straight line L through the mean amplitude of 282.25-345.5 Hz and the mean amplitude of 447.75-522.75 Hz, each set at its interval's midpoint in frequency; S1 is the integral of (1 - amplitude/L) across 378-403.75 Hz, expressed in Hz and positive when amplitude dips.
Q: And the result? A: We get -0.3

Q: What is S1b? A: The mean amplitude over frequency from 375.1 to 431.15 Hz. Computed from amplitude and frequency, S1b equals 107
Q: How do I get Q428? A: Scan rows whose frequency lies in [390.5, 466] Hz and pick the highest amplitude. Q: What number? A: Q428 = 108.1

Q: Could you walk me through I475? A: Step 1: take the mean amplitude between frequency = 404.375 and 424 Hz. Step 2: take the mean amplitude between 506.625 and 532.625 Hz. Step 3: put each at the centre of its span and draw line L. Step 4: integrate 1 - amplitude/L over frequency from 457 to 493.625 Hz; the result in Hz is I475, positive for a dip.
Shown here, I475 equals 0.7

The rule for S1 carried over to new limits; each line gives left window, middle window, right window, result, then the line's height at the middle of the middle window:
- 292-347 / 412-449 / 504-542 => 0.5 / 106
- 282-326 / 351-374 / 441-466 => -1.0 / 109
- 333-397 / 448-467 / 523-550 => 1.1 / 107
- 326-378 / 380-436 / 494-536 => 0.4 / 107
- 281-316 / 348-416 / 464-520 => -2.7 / 106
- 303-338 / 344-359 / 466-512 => -0.6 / 111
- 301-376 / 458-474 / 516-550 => 0.9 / 106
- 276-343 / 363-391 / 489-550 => -0.5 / 108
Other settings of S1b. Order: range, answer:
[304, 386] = 114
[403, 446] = 105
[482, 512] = 90.1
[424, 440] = 103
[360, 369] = 113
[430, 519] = 97.5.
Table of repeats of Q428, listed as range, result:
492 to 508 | 92.81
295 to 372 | 118.6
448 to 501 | 102.1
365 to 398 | 113.9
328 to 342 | 116.5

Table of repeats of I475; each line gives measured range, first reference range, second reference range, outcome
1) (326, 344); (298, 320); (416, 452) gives -0.19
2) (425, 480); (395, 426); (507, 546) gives 1.41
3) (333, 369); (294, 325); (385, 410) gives -1.11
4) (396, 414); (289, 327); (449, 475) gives -0.18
